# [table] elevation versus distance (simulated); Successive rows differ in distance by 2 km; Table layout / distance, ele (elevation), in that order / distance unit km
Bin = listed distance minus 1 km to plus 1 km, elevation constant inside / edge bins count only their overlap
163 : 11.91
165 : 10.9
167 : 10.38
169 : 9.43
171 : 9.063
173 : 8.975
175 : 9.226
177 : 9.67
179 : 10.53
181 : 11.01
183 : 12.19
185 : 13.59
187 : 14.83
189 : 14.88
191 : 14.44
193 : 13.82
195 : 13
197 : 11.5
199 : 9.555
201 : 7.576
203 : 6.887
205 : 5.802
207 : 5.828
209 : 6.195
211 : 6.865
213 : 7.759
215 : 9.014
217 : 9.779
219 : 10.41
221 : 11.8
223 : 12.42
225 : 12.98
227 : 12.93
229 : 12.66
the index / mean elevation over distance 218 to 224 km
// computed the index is 11.5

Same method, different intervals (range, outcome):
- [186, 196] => 14.2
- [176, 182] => 10.4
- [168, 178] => 9.27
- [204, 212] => 6.17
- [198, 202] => 8.57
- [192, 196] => 13.4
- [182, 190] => 13.9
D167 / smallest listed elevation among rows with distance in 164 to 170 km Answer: 9.43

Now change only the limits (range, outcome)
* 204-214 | 5.802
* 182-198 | 11.5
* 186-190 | 14.83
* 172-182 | 8.975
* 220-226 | 11.8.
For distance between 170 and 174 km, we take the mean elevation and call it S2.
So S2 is 9.02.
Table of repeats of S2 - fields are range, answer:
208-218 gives 7.92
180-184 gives 11.6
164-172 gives 9.94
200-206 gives 6.75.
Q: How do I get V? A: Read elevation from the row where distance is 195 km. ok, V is 13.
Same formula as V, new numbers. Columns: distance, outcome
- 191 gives 14.44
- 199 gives 9.555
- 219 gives 10.41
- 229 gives 12.66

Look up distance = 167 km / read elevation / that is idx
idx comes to 10.38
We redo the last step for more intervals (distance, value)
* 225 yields 12.98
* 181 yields 11.01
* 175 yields 9.226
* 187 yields 14.83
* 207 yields 5.828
